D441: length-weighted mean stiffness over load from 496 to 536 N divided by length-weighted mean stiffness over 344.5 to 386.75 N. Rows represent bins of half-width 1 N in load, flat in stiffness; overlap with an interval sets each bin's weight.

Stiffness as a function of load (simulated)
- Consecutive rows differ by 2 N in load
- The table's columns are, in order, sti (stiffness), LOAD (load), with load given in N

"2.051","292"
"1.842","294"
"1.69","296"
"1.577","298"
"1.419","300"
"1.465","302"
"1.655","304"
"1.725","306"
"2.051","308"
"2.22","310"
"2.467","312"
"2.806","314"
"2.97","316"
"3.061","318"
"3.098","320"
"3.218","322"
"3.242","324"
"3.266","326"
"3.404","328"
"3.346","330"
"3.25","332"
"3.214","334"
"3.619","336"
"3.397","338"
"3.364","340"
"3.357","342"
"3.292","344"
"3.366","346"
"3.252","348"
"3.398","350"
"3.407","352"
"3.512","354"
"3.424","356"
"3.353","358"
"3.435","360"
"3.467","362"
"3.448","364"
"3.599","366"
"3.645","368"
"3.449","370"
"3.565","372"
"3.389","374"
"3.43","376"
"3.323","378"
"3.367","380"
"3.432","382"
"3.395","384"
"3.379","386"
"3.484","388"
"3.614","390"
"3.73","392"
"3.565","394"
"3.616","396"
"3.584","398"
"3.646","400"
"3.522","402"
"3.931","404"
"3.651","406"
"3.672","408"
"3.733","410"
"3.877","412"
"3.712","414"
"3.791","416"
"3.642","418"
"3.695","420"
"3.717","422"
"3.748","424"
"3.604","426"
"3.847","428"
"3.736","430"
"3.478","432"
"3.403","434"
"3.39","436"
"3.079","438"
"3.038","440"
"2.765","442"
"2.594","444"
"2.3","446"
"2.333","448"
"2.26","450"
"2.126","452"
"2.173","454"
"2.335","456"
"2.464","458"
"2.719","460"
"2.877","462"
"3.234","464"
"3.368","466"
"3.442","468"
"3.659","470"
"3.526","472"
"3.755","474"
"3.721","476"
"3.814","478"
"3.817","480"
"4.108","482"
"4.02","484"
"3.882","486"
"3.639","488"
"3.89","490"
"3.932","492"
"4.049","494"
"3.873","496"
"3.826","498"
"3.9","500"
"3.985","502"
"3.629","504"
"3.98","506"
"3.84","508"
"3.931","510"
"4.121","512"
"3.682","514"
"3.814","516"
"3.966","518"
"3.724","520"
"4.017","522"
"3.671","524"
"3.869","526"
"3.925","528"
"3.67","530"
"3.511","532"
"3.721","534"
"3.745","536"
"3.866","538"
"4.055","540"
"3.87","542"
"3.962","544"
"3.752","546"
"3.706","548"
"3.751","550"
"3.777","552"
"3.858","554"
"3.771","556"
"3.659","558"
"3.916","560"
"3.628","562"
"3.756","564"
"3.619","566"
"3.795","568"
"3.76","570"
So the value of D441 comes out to 1.12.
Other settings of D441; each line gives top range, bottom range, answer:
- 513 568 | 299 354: 1.30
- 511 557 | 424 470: 1.29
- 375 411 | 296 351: 1.27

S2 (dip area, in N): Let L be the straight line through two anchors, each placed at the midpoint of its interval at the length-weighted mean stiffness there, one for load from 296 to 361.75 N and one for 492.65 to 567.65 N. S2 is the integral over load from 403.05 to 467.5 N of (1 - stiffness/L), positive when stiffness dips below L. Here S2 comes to 3.5 N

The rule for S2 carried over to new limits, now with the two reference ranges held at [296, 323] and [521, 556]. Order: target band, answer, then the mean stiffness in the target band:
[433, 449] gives 1.4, 2.86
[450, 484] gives 1.5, 3.19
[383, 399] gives -4.2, 3.55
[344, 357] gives -4.3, 3.39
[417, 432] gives -3.2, 3.7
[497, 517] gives -1.5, 3.87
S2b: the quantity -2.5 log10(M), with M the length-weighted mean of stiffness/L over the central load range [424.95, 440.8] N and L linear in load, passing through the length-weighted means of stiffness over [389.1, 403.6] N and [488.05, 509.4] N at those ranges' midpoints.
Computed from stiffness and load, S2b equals 0.08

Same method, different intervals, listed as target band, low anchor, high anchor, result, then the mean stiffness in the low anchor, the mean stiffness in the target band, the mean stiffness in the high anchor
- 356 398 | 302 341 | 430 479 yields -0.19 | 2.88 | 3.49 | 3.01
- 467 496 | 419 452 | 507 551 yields -0.10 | 3.15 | 3.81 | 3.83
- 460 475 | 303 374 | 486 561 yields 0.08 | 3.16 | 3.36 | 3.83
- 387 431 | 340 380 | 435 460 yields -0.24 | 3.42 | 3.69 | 2.58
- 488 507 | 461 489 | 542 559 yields -0.06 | 3.63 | 3.88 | 3.78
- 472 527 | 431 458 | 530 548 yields -0.16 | 2.7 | 3.86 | 3.8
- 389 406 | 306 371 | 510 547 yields -0.08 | 3.21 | 3.65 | 3.83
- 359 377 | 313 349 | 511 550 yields -0.04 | 3.25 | 3.49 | 3.82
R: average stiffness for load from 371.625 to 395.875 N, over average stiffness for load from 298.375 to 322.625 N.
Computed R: 1.50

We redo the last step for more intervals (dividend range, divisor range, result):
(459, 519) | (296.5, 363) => 1.27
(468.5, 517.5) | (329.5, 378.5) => 1.13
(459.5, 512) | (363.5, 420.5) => 1.04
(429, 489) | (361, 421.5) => 0.89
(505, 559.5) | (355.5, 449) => 1.11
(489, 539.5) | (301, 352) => 1.30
